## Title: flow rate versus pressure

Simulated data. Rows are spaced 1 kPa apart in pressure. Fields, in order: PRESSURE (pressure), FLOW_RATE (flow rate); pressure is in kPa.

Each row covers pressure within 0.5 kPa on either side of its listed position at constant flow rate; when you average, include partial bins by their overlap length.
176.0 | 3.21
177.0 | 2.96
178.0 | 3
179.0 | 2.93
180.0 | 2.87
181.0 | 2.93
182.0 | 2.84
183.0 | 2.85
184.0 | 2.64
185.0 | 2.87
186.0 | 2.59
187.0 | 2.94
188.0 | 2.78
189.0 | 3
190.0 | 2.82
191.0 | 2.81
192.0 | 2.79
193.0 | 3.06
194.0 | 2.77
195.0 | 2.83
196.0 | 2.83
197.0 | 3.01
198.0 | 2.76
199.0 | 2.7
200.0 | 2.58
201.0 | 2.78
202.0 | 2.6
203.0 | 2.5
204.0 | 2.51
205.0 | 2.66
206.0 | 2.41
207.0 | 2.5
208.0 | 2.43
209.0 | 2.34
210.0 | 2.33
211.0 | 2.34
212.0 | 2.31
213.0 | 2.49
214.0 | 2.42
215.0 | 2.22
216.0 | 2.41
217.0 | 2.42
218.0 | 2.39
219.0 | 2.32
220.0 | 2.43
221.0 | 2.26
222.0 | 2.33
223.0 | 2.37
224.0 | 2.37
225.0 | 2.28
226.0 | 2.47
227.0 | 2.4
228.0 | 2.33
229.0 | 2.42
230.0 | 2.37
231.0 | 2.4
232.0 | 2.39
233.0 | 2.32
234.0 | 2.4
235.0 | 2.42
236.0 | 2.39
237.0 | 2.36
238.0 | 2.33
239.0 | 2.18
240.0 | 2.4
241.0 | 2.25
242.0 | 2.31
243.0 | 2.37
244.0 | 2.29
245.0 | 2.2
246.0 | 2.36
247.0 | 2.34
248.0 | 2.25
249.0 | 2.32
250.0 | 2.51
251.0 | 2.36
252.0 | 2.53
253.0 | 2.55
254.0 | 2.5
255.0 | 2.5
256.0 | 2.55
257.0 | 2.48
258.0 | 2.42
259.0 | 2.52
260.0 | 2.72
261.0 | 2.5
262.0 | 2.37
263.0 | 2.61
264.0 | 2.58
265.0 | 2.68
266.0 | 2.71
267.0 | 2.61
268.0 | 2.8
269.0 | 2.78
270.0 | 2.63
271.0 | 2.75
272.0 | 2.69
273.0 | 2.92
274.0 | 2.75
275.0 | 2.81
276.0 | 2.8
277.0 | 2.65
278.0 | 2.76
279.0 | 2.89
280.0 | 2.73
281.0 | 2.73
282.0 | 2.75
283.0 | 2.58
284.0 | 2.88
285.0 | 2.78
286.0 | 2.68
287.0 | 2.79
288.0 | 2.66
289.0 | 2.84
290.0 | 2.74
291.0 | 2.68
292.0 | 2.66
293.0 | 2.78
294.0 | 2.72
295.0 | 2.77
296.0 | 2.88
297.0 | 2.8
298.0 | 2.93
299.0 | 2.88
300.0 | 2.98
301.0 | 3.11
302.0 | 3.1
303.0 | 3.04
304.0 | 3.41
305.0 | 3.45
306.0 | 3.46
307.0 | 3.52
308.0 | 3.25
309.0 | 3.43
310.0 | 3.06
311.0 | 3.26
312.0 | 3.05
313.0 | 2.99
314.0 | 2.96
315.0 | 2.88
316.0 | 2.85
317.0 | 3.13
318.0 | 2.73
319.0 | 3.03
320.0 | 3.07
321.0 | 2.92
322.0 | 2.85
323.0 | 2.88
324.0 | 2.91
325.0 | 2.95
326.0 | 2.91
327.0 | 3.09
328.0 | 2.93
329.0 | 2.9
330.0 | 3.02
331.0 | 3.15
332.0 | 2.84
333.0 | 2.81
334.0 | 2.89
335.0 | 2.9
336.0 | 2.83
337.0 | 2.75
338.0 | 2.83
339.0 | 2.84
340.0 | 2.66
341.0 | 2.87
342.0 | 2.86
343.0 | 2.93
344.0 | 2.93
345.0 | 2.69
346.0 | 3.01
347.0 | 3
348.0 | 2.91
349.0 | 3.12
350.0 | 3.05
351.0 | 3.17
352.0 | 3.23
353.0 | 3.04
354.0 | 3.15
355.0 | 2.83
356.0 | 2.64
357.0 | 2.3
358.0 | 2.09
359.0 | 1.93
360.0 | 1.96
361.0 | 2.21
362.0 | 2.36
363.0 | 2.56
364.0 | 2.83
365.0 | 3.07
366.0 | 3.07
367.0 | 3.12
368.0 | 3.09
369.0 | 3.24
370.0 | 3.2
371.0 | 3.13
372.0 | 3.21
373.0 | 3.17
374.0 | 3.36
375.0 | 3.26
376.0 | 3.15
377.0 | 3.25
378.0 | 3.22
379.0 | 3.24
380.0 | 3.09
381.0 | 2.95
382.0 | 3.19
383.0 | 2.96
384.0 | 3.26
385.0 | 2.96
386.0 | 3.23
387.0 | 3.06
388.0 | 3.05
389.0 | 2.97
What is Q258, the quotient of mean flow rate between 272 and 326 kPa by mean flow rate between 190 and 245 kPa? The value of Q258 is 1.2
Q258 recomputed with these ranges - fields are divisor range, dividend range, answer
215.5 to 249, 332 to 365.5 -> 1.18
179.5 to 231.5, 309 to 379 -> 1.13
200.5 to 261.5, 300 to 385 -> 1.23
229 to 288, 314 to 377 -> 1.14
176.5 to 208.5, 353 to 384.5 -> 1.05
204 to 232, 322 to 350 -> 1.22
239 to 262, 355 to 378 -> 1.18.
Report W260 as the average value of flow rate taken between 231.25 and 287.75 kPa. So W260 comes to 2.55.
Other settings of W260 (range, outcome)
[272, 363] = 2.87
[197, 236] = 2.44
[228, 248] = 2.34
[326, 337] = 2.93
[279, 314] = 2.95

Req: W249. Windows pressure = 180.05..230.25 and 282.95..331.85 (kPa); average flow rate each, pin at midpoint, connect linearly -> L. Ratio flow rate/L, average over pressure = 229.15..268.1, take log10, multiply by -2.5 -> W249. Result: 0.130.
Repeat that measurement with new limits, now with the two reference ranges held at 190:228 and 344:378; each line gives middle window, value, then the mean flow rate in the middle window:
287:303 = -0.041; 2.84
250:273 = 0.027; 2.59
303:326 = -0.113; 3.09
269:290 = -0.022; 2.75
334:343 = 0.005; 2.83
